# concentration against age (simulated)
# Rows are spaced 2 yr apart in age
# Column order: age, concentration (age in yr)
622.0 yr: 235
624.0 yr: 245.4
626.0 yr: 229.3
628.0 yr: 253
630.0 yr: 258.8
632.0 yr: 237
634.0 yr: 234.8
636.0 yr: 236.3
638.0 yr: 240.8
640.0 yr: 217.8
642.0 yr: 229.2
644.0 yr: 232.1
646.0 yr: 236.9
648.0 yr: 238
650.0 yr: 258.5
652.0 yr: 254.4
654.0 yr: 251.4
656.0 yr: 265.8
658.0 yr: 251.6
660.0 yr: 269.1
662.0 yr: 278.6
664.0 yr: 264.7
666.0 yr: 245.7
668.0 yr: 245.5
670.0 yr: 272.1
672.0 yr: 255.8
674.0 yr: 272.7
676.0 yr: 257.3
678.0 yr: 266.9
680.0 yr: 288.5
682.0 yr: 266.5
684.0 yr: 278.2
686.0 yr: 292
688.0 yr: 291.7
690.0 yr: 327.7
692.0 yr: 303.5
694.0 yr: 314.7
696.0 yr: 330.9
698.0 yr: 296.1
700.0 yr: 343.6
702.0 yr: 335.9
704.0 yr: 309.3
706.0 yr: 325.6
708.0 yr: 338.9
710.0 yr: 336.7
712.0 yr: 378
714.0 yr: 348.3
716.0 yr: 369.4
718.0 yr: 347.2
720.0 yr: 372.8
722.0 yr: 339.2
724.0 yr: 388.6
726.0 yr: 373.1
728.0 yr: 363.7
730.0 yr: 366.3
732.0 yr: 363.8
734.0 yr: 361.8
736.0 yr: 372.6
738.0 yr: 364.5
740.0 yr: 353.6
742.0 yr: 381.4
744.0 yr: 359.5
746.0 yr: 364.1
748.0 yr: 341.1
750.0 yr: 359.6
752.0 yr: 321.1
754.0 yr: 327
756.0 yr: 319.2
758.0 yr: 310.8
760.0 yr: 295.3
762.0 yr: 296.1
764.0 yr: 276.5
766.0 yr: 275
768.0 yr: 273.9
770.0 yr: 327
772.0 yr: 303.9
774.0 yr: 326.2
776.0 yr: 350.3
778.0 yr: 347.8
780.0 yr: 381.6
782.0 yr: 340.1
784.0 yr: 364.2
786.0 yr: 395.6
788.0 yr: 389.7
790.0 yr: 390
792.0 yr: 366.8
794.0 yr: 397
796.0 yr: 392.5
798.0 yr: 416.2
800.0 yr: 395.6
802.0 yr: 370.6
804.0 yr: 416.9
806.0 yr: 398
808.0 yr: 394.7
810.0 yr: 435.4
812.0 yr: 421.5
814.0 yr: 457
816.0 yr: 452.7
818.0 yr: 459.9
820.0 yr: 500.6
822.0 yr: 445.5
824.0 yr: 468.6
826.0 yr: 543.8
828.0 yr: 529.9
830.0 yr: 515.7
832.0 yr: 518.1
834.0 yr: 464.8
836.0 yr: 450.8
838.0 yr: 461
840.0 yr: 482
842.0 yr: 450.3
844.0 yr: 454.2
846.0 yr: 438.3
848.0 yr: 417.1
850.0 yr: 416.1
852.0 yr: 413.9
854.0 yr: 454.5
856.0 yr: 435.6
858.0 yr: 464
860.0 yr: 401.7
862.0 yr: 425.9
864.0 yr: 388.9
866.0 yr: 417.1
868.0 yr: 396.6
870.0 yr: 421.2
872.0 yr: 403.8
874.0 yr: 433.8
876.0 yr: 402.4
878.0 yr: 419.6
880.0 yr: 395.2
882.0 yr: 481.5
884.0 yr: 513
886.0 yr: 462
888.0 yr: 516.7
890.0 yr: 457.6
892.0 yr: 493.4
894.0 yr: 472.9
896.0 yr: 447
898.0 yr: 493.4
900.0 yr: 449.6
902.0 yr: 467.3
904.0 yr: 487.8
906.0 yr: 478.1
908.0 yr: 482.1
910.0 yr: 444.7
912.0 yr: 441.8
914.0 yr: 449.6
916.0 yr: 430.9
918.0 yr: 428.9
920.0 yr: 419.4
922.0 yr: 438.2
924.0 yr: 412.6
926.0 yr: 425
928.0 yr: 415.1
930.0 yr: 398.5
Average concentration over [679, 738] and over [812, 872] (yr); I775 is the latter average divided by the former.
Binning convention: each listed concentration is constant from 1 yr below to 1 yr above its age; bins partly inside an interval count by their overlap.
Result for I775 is 1.35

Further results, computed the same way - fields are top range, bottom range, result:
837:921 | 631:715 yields 1.60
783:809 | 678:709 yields 1.27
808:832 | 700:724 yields 1.36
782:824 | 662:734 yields 1.30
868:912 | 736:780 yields 1.38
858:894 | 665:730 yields 1.39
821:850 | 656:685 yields 1.78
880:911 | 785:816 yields 1.17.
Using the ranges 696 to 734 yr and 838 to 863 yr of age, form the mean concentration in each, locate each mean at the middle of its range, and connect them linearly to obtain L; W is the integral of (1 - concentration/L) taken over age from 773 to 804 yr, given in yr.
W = 1.70 yr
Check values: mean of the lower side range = 350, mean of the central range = 376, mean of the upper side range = 439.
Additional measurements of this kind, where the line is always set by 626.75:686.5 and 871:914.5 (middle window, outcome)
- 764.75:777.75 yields 1.6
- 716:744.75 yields -4.2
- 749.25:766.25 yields 1.6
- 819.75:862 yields -5.0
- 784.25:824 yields -3.5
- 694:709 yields -1.6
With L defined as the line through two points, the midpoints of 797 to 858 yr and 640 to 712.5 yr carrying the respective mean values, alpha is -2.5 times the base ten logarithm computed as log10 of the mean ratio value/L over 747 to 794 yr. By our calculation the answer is 0.16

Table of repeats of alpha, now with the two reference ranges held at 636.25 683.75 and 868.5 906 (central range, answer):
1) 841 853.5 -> -0.030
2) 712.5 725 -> -0.178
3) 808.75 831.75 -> -0.196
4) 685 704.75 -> -0.104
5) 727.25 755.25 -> -0.096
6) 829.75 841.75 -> -0.165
